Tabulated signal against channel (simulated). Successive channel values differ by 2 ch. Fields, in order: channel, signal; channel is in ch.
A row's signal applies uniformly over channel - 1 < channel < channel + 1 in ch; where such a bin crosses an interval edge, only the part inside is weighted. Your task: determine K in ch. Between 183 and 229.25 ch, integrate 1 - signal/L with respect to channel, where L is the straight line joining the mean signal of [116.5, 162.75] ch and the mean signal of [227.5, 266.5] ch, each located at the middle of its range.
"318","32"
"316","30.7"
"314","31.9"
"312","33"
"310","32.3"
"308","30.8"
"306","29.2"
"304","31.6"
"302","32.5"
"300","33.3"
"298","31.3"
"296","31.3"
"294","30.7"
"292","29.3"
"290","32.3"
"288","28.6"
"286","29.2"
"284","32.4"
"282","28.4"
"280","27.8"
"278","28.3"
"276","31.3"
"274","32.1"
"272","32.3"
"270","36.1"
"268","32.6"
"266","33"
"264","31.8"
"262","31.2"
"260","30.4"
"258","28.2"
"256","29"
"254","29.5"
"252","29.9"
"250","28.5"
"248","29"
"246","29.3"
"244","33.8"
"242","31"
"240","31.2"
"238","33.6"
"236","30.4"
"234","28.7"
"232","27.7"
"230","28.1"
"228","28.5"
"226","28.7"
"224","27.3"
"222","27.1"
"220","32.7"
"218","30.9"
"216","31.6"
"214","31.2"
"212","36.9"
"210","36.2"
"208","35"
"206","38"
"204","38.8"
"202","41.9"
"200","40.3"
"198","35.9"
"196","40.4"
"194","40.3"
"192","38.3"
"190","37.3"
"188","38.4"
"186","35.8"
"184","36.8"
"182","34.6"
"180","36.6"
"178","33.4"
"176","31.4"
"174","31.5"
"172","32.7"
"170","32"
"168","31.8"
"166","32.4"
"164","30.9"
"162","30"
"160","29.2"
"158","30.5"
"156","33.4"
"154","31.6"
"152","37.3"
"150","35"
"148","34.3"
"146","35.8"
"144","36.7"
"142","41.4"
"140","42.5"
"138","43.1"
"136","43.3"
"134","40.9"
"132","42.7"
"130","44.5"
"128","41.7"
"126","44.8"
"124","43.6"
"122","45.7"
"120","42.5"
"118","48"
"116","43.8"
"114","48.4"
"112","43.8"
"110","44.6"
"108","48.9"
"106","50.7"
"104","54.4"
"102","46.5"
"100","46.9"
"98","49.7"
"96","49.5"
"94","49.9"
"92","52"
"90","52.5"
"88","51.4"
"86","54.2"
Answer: -2.0 ch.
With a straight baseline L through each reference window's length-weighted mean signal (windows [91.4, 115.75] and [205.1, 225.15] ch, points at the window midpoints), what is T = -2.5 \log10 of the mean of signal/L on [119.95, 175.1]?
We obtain 0.15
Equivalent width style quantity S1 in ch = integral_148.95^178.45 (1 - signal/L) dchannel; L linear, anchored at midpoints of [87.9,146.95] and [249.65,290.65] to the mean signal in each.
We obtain 6.4 ch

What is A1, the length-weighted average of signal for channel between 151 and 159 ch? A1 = 33.2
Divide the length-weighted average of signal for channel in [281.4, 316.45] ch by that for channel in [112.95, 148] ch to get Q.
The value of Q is 0.7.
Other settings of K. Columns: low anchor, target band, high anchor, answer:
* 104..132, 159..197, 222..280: 4.1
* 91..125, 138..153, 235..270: 1.9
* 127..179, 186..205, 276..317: -2.6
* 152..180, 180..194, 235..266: -2.4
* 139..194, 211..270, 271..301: 2.9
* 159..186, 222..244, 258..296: 1.4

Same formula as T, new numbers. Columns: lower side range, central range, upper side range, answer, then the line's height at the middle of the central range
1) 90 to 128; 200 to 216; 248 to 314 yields 0.03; 37.9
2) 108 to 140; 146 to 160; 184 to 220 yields 0.23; 41.4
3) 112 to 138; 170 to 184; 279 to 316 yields 0.19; 40.1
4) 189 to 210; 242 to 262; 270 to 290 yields 0.12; 33.3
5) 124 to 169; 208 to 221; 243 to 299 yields 0.01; 33.6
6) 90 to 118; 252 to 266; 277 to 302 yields 0.11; 33.3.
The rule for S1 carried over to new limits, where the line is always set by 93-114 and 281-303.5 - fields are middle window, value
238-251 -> 1.7 ch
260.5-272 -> 0.2 ch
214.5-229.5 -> 3.2 ch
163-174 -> 2.7 ch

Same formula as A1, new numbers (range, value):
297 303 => 32.4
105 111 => 48.1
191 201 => 39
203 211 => 37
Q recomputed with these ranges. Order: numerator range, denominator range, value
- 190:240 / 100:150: 0.77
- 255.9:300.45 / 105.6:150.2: 0.72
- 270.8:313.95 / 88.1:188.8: 0.76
